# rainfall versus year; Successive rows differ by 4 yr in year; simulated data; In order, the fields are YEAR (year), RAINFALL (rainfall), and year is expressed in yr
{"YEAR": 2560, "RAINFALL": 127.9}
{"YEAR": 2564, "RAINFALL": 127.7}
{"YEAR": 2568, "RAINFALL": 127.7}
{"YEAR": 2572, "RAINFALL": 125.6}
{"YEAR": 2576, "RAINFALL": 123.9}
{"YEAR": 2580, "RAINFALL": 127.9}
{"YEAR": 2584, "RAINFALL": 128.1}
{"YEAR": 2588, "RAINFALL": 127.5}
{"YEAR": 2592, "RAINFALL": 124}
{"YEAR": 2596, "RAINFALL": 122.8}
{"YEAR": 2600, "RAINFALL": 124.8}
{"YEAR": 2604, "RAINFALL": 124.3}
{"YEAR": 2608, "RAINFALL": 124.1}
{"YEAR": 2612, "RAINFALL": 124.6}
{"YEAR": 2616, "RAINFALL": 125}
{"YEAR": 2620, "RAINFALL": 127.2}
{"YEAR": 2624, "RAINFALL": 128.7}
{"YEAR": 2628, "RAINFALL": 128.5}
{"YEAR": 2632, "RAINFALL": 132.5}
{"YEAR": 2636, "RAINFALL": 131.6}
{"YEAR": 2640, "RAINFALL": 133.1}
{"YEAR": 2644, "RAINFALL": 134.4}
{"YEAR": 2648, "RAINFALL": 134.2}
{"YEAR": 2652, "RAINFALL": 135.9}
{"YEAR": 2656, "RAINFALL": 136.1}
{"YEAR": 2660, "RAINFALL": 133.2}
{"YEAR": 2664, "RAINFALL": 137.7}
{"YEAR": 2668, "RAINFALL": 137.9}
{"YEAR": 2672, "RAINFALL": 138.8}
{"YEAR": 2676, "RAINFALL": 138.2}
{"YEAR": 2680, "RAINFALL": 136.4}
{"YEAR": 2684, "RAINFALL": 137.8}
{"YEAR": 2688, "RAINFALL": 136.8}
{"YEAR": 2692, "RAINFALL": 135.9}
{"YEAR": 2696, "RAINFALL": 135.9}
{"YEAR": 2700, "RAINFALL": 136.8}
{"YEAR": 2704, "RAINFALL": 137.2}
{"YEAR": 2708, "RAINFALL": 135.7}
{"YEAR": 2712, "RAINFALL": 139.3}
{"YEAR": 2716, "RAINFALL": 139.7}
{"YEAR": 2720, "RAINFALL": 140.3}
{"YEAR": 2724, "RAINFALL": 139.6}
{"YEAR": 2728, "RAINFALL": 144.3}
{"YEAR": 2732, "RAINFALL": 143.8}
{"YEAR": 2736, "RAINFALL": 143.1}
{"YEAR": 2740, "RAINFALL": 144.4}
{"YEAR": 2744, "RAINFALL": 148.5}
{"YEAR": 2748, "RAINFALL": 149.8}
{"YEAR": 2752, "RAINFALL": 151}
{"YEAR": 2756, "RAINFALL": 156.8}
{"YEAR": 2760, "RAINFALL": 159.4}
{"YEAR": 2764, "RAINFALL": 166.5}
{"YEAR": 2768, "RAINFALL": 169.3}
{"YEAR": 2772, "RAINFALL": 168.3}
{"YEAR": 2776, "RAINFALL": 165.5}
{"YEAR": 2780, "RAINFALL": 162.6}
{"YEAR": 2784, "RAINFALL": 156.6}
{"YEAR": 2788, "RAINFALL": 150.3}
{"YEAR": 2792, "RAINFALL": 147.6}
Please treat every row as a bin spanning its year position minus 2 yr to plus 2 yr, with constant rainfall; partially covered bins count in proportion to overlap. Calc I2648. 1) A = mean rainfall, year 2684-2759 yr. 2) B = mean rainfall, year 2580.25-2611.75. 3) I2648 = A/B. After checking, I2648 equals 1.1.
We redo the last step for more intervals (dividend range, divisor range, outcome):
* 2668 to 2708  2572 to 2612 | 1.09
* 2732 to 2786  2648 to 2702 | 1.15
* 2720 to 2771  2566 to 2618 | 1.21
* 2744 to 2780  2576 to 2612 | 1.28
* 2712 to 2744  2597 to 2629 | 1.13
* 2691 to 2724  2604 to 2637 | 1.08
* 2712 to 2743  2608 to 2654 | 1.09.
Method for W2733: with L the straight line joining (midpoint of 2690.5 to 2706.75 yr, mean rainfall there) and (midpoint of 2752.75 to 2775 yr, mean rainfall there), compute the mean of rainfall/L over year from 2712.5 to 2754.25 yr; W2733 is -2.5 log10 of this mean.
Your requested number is 0.05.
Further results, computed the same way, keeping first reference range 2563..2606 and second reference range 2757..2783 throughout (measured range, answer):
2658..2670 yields 0.05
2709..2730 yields 0.10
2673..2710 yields 0.09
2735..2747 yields 0.09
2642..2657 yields 0.03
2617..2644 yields 0.04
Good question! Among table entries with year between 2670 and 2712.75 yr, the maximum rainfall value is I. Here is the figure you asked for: 139.3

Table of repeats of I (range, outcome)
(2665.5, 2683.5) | 138.8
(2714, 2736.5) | 144.3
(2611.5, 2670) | 137.9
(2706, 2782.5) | 169.3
